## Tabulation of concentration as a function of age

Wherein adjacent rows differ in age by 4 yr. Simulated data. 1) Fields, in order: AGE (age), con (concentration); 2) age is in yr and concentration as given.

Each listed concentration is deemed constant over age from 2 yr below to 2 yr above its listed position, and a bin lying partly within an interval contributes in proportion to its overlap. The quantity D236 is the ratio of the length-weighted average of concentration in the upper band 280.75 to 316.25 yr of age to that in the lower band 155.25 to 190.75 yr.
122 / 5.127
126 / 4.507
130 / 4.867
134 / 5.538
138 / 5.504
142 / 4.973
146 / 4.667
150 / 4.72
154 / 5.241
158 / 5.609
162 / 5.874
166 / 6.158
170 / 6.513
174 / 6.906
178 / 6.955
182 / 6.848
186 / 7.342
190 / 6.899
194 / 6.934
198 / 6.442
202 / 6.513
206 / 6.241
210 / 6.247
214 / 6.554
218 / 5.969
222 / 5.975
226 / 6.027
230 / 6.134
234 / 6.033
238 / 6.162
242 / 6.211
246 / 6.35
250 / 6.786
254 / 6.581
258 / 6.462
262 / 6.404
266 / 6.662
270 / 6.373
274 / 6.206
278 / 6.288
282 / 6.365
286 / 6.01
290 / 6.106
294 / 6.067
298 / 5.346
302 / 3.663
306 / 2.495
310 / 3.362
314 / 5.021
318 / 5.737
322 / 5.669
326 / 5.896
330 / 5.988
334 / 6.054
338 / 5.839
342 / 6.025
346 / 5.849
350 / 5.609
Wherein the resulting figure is 0.8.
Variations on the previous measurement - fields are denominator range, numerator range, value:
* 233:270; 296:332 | 0.75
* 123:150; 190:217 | 1.30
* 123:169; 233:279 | 1.21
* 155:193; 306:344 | 0.82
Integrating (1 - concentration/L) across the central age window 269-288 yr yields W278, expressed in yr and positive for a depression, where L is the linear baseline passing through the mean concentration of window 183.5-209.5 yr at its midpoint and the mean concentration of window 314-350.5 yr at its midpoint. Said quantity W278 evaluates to -0.2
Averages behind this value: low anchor 6.7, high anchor 5.82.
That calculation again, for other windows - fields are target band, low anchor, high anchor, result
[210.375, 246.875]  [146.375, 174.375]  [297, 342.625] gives -4.78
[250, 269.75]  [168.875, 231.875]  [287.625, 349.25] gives -2.13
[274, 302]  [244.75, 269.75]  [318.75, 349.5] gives 1.81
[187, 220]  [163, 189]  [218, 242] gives -0.47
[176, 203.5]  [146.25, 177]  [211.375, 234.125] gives -4.10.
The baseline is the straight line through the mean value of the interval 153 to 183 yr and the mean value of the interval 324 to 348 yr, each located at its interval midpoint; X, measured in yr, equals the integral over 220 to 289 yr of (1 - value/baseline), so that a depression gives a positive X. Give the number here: -2.14 yr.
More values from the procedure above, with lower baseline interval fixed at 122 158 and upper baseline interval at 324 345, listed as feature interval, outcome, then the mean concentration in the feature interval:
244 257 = -2.3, 6.56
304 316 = 4.6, 3.63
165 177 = -3.2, 6.59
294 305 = 2.2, 4.61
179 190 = -3.8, 7.05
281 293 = -0.8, 6.14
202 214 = -2.2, 6.34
